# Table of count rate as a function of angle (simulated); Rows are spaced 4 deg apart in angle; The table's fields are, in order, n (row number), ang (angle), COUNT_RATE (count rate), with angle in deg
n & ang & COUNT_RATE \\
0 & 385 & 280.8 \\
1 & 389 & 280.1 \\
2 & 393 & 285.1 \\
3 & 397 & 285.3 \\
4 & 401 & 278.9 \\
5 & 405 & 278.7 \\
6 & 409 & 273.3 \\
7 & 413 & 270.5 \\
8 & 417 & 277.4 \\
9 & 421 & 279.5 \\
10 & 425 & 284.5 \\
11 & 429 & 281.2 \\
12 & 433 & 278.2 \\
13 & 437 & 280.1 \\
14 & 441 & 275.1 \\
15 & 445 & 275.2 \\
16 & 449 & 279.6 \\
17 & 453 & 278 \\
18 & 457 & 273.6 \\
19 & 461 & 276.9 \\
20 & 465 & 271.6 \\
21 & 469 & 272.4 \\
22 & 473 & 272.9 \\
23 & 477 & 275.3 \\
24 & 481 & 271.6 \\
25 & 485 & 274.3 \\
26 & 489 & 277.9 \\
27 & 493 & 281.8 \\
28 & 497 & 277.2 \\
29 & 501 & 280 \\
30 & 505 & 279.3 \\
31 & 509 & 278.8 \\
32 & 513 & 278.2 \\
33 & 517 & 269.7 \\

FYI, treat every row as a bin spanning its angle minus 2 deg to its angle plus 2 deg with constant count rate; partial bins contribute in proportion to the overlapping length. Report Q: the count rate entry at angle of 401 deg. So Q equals 278.9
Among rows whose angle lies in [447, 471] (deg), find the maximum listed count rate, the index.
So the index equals 279.6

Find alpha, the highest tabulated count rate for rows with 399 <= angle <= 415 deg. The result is 278.9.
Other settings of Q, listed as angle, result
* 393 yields 285.1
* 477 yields 275.3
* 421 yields 279.5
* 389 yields 280.1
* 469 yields 272.4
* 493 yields 281.8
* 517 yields 269.7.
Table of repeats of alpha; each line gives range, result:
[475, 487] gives 275.3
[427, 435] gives 281.2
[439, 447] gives 275.2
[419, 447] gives 284.5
